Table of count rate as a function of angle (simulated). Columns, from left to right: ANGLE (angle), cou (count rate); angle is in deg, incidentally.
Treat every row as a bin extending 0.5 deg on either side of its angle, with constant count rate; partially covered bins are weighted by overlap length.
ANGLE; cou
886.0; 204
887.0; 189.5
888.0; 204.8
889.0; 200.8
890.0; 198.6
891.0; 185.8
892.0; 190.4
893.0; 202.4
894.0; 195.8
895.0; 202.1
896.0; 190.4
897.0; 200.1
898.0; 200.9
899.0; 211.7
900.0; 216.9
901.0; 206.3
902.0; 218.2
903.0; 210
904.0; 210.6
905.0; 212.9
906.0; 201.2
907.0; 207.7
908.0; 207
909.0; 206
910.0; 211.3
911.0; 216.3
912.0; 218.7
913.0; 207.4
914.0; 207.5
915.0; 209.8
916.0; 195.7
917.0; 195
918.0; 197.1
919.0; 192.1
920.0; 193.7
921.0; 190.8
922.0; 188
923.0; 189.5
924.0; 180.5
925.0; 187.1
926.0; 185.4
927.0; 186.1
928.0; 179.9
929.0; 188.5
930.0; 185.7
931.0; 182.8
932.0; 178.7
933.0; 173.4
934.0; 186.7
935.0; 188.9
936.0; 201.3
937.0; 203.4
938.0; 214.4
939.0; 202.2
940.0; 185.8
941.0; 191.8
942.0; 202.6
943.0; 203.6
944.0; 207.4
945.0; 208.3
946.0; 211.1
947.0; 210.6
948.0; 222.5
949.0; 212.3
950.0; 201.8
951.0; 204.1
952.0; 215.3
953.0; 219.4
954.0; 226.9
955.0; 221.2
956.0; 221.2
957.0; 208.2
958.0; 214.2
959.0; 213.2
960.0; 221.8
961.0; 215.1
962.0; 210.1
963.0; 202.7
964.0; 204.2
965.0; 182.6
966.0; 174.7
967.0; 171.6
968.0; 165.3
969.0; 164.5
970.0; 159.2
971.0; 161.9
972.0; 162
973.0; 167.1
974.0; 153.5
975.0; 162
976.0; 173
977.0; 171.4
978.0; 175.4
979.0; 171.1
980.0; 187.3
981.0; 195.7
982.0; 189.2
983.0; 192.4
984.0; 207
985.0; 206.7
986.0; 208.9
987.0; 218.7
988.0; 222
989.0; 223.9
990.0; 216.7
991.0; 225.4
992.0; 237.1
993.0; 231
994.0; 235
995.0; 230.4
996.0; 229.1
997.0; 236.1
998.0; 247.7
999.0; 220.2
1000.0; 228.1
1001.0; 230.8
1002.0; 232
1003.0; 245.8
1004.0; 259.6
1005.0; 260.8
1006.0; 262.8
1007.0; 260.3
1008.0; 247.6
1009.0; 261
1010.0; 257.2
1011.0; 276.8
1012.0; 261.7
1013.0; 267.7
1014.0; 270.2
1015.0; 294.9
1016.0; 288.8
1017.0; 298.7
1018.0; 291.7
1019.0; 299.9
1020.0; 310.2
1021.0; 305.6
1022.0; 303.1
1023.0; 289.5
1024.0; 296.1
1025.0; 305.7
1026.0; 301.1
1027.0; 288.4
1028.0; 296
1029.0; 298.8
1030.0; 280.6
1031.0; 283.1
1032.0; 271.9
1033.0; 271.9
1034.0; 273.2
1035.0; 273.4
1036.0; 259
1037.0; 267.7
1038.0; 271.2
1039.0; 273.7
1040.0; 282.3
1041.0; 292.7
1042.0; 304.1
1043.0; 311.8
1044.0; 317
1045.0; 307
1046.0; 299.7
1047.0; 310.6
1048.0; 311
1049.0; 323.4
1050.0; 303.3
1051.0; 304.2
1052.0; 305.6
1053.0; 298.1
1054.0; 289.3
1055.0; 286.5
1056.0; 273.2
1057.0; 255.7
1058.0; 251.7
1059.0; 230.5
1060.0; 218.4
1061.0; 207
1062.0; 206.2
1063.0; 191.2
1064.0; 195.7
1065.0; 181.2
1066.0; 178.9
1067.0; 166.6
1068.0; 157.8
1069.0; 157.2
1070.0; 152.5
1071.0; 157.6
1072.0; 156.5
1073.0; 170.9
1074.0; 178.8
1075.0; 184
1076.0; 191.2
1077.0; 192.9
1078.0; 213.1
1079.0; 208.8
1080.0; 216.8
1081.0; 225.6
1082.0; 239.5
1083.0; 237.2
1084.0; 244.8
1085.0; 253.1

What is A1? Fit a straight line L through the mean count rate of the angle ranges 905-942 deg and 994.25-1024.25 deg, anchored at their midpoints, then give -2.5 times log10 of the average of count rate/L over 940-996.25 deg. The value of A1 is 0.15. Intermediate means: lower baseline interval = 196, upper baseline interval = 265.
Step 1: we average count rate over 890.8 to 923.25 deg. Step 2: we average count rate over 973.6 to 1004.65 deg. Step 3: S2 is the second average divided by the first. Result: 1.05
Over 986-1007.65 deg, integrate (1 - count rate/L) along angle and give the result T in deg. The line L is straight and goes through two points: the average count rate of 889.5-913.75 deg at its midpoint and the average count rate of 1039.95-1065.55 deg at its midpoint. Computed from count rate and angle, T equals 1.0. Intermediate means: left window 205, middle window 235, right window 271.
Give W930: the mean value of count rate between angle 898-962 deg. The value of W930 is 203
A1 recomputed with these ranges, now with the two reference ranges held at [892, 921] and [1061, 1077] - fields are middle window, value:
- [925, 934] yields 0.10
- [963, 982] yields 0.12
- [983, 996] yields -0.16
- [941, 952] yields -0.05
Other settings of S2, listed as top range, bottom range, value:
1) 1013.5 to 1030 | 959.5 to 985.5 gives 1.62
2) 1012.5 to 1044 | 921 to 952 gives 1.47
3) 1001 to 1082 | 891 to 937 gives 1.30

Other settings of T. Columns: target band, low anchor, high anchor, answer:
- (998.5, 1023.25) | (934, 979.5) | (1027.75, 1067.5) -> -3.1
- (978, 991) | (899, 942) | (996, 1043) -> 2.3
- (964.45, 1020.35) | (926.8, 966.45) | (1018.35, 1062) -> 5.0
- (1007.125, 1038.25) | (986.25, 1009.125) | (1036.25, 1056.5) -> -1.8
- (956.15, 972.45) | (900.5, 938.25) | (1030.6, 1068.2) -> 2.2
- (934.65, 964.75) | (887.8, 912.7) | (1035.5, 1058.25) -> 3.3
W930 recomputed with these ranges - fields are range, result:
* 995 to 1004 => 235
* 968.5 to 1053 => 252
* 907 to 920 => 205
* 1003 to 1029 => 282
